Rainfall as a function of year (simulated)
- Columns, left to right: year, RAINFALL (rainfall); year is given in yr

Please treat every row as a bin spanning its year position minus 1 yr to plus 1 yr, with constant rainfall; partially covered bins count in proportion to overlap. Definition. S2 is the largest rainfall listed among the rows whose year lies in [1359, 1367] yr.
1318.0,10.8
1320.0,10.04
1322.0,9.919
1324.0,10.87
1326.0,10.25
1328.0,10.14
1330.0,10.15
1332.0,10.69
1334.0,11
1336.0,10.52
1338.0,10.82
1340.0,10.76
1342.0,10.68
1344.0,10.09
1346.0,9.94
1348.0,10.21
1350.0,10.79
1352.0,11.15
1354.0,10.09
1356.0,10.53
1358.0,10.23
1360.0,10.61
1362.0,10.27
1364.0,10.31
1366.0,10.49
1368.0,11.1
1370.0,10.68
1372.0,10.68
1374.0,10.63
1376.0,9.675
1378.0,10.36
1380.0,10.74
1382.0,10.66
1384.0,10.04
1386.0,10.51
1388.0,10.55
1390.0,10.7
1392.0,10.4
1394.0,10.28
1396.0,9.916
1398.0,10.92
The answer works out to 10.61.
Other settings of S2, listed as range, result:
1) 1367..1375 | 11.1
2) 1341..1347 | 10.68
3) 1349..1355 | 11.15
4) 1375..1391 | 10.74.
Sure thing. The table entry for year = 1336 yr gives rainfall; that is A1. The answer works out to 10.52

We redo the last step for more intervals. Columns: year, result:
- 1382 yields 10.66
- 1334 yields 11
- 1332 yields 10.69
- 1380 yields 10.74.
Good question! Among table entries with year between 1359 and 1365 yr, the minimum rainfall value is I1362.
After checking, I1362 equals 10.27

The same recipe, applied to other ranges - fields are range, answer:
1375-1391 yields 9.675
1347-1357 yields 10.09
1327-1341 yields 10.14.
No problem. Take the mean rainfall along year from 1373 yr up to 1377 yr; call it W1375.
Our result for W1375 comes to 10.2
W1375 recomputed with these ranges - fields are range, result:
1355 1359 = 10.4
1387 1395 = 10.5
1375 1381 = 10.3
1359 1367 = 10.4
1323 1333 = 10.4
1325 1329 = 10.2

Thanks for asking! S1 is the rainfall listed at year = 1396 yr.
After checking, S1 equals 9.916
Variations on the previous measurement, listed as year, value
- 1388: 10.55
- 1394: 10.28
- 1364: 10.31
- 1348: 10.21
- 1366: 10.49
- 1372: 10.68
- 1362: 10.27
